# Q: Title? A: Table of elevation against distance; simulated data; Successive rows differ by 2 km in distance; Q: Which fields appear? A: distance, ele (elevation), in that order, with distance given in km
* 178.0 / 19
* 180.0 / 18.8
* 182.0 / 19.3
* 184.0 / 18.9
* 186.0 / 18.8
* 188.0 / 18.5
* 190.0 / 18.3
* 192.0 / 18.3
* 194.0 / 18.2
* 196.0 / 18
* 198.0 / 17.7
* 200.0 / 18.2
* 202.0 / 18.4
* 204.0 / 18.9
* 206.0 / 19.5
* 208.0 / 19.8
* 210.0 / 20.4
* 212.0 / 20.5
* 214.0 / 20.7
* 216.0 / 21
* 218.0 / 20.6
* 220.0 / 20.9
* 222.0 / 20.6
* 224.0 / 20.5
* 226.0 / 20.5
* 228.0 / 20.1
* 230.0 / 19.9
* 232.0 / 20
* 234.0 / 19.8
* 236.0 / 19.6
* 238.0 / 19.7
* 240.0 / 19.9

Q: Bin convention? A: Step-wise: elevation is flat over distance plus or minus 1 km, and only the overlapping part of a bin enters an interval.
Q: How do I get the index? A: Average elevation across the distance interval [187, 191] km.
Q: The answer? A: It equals 18.4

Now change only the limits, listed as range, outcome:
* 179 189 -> 18.9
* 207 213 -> 20.2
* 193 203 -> 18.1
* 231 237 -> 19.8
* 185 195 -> 18.4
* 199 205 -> 18.5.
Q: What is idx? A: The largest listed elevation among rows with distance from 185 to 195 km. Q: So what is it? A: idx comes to 18.8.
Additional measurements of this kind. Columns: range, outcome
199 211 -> 20.4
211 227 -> 21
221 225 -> 20.6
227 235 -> 20.1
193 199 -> 18.2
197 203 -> 18.4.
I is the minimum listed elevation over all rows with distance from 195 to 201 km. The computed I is 17.7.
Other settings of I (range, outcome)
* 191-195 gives 18.2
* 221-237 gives 19.6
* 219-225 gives 20.5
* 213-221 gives 20.6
